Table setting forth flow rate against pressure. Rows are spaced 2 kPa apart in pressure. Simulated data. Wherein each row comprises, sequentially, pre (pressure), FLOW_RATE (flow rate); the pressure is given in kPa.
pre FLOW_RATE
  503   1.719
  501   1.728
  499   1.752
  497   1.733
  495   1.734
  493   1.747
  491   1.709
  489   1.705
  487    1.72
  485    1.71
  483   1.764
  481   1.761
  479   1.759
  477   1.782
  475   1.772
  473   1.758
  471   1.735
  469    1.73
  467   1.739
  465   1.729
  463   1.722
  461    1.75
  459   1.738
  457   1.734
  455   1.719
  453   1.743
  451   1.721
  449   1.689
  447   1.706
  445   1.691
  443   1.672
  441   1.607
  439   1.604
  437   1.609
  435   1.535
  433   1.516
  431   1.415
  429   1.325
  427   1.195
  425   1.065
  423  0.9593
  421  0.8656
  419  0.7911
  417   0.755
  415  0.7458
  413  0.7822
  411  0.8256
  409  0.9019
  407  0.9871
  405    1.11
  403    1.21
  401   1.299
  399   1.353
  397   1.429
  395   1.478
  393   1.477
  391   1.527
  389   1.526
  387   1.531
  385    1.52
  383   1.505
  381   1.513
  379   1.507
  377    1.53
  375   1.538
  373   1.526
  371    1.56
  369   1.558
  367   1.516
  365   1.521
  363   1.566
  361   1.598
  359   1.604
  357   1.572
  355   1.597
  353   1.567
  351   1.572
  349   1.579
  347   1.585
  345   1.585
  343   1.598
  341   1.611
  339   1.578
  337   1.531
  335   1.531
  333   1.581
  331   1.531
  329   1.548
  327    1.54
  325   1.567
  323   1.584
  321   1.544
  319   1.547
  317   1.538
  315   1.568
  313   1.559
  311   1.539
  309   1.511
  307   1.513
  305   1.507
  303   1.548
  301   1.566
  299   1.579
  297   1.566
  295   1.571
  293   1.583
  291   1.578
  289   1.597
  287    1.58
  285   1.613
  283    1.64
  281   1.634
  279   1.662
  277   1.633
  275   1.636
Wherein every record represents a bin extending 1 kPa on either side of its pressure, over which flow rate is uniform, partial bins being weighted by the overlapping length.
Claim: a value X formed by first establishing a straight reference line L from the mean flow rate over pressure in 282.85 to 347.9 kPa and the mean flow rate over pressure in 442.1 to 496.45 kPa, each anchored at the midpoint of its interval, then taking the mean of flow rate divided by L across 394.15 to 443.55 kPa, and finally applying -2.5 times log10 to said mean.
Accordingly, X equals 0.37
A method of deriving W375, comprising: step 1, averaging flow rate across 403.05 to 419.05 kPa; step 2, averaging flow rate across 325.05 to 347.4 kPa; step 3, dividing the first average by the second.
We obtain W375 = 0.6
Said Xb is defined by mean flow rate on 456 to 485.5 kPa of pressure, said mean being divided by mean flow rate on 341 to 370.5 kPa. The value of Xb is 1.11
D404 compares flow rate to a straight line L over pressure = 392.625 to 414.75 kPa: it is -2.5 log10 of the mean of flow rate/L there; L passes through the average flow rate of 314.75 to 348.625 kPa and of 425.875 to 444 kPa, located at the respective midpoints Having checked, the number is 0.30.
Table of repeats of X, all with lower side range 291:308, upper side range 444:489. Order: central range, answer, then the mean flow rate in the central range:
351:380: 0.049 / 1.55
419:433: 0.429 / 1.14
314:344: 0.019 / 1.56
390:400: 0.143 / 1.45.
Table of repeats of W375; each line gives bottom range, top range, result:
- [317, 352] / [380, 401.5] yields 0.94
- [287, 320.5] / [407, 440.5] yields 0.72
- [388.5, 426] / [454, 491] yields 1.58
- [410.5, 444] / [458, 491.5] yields 1.45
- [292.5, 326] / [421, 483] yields 1.04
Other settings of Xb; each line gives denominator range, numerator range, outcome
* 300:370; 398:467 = 0.87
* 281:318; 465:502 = 1.11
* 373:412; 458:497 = 1.28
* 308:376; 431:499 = 1.09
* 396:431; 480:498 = 1.66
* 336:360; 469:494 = 1.10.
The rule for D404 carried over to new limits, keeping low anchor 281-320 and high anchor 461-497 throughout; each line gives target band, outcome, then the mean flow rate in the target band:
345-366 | 0.03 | 1.58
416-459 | 0.19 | 1.43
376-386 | 0.09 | 1.52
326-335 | 0.03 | 1.55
